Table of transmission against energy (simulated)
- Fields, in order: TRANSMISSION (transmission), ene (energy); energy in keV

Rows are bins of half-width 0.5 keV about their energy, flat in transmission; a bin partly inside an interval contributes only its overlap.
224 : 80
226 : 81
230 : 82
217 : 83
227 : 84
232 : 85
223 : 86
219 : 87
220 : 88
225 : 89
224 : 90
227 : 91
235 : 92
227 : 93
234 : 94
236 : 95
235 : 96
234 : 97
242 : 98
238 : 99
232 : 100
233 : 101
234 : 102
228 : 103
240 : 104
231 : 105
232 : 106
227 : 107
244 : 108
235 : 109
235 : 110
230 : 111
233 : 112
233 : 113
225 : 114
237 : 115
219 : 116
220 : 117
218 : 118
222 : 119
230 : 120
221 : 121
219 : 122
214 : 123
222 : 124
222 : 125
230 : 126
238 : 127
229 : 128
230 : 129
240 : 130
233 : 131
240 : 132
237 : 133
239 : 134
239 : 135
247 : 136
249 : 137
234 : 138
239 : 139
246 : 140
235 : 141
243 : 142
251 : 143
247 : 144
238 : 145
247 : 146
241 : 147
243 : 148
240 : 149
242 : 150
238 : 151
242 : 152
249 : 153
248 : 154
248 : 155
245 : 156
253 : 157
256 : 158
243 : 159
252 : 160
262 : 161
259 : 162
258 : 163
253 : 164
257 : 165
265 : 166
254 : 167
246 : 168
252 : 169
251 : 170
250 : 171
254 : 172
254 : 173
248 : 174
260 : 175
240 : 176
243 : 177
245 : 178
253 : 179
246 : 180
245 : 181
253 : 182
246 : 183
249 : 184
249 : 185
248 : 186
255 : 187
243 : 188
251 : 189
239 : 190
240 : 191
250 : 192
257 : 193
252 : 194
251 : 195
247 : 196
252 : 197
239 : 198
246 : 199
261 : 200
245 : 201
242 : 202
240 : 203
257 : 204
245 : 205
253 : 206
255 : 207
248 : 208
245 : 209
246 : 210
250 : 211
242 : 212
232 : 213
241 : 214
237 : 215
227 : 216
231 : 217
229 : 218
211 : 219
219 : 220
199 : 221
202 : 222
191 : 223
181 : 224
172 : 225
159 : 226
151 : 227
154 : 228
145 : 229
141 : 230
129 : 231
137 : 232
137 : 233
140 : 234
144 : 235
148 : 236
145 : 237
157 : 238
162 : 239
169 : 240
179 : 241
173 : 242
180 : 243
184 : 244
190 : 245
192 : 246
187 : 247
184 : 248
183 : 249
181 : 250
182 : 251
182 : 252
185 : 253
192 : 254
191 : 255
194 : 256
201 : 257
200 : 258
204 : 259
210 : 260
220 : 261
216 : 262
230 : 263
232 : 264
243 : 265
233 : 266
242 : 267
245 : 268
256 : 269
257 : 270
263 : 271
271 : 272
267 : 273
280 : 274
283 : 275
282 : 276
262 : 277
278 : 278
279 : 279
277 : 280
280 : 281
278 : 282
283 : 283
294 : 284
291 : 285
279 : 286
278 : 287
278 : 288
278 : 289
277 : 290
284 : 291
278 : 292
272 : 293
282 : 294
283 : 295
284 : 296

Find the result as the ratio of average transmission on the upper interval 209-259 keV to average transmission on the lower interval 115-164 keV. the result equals 0.78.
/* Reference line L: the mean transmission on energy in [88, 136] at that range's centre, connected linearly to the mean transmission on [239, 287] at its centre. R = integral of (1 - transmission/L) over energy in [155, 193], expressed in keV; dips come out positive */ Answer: -3.4 keV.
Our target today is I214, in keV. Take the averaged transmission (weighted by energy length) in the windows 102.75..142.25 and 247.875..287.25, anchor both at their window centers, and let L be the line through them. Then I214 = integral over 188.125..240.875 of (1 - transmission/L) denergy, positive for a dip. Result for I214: 5.90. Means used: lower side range 232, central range 210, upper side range 240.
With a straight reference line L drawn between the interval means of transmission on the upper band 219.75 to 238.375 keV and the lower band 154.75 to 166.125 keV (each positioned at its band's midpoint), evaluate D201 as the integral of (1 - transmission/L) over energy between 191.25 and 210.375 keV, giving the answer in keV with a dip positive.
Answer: -4.9 keV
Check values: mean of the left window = 254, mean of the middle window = 249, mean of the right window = 160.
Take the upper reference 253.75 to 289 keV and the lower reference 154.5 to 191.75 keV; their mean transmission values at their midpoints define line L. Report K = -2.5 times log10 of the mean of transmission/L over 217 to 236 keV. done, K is 0.42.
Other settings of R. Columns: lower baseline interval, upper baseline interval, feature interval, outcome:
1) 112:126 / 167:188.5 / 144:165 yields -0.8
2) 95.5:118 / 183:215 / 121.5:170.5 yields -0.9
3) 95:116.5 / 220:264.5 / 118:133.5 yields -0.2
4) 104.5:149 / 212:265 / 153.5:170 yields -2.6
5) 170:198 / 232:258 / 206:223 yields -1.6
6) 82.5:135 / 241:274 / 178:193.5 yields -1.9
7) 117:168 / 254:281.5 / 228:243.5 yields 5.8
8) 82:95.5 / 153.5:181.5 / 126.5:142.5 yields 0.2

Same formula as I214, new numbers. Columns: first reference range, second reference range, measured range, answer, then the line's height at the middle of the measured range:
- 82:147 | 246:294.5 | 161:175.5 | -1.13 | 236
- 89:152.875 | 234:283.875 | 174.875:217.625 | -4.06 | 225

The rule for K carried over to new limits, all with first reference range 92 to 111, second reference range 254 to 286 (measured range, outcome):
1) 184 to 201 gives -0.03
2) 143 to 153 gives -0.02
